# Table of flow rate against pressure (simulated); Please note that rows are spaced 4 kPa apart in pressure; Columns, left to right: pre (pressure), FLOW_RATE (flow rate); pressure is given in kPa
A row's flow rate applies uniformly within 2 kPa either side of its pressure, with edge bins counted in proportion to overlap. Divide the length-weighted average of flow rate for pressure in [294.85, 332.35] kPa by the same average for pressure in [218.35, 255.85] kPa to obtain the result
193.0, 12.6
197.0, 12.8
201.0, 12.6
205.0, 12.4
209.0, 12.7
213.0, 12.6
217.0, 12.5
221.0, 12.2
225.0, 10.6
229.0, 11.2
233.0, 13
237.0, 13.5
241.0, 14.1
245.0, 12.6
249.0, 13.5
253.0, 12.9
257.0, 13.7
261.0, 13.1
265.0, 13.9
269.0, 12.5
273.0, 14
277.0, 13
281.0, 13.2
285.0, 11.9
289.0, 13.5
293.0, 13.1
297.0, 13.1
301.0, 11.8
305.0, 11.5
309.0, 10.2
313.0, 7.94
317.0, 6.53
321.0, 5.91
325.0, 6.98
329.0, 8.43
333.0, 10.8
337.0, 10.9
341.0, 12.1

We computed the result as 0.7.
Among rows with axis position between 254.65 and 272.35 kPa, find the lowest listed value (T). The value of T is 12.5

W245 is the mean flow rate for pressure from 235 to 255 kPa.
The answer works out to 13.3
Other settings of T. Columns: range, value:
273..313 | 7.94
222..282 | 10.6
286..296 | 13.1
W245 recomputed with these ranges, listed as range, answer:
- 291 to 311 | 11.9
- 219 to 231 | 11.3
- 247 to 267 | 13.4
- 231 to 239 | 13.2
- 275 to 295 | 12.9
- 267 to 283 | 13.2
